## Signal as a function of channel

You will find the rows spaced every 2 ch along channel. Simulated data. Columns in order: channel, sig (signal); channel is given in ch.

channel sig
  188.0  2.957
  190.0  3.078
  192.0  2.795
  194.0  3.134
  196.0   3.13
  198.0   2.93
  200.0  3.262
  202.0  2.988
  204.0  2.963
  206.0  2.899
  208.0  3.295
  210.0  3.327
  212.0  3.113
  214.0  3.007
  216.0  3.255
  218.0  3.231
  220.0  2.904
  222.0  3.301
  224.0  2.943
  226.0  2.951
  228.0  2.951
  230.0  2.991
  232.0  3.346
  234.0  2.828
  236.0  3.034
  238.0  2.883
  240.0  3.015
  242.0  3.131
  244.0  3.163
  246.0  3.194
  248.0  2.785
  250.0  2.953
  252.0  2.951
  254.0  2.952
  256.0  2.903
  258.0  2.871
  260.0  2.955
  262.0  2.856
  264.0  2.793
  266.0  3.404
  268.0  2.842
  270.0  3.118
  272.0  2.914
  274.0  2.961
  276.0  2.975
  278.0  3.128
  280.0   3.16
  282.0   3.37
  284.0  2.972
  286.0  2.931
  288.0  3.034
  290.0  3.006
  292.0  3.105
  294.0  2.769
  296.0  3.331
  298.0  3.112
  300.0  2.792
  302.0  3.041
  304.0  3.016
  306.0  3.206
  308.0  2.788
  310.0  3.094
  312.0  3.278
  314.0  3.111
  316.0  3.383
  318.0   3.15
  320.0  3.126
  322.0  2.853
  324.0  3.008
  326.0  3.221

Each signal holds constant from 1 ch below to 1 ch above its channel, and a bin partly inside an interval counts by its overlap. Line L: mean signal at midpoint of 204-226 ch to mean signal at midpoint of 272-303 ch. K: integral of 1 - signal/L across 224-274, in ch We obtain 1.5 ch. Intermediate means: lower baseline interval 3.11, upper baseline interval 3.04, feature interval 2.99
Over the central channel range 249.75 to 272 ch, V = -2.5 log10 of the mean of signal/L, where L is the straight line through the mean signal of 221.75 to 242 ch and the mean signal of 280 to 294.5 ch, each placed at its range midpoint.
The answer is 0.03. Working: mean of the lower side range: 3.02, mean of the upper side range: 3.04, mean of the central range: 2.96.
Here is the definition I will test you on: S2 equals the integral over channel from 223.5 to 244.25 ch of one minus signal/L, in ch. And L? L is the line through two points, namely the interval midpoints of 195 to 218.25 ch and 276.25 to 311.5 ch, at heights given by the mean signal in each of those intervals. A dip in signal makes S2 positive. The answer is 0.5 ch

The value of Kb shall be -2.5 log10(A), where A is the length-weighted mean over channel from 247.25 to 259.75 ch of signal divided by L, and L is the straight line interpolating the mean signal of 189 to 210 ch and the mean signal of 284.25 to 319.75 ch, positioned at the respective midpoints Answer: 0.06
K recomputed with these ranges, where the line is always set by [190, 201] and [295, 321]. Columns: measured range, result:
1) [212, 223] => -0.3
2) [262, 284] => 0.3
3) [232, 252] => 0.4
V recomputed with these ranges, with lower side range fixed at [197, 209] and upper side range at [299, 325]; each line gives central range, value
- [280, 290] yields -0.01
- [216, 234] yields -0.01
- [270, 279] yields 0.02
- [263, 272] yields 0.01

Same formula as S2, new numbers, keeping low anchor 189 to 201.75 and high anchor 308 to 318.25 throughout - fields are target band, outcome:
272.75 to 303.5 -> 1.0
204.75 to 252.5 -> 0.3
